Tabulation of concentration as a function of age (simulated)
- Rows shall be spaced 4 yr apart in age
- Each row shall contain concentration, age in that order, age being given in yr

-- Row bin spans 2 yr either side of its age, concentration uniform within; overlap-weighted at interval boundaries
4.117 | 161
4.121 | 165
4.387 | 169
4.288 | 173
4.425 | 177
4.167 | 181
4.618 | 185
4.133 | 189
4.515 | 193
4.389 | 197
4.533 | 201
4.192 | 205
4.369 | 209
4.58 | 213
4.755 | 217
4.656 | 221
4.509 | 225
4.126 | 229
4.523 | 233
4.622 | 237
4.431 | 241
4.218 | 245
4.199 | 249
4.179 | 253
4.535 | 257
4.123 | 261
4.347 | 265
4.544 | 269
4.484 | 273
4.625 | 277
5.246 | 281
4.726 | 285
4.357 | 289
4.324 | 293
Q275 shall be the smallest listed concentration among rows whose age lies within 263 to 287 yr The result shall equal 4.347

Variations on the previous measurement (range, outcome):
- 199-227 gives 4.192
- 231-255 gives 4.179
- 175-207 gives 4.133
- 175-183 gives 4.167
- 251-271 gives 4.123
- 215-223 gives 4.656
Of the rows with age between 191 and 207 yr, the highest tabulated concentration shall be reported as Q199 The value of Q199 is 4.533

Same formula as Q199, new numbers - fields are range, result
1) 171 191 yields 4.618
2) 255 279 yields 4.625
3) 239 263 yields 4.535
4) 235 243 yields 4.622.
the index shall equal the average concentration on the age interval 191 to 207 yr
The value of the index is 4.41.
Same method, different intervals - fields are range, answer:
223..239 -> 4.45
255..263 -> 4.33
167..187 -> 4.38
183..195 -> 4.42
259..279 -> 4.42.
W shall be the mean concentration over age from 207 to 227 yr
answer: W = 4.57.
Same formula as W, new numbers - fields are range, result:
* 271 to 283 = 4.79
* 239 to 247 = 4.32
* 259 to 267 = 4.24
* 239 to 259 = 4.31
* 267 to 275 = 4.51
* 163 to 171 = 4.25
